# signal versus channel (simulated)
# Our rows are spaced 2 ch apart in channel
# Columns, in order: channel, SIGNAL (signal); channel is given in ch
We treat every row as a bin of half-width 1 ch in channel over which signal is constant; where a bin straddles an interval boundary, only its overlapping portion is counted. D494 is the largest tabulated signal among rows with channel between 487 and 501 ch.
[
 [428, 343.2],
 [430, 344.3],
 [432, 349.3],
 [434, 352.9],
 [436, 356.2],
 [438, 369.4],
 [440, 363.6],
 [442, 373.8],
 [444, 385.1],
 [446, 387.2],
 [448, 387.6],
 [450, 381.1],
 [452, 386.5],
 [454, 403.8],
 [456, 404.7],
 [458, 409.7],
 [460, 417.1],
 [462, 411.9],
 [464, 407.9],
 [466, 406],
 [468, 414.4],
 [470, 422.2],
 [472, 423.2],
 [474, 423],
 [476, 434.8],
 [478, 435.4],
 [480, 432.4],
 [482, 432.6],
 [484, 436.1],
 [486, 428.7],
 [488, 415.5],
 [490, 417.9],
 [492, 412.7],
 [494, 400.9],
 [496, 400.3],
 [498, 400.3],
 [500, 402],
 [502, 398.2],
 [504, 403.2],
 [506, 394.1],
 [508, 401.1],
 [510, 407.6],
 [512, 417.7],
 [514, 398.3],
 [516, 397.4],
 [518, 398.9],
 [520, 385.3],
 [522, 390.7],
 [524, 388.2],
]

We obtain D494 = 417.9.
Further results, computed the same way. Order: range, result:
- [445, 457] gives 404.7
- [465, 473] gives 423.2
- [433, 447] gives 387.2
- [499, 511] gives 407.6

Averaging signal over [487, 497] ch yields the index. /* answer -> 409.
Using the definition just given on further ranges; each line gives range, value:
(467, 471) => 418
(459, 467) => 411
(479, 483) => 432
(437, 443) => 369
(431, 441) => 358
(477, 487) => 433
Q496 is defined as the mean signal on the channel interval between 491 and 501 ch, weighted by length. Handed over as 403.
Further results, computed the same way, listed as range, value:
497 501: 401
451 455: 395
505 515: 404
